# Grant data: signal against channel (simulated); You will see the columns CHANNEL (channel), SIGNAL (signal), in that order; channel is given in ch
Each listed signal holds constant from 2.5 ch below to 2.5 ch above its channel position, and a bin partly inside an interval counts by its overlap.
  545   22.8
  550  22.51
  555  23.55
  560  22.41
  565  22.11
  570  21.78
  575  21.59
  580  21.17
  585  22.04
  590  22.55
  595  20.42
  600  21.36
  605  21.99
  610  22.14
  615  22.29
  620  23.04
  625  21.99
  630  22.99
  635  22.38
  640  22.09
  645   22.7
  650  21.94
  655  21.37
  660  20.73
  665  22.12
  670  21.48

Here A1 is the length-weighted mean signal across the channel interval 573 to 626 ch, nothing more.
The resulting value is 21.9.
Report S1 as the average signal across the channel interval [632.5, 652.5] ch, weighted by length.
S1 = 22.3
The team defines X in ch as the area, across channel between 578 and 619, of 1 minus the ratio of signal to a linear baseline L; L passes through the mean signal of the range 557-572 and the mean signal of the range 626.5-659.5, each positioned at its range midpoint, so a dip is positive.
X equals 0.7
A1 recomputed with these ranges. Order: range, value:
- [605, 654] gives 22.3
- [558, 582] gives 21.8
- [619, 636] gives 22.6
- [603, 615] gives 22.1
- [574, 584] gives 21.4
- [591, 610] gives 21.5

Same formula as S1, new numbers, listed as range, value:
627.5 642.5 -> 22.5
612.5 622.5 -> 22.7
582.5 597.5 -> 21.7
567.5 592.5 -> 21.8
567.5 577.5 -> 21.7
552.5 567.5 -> 22.7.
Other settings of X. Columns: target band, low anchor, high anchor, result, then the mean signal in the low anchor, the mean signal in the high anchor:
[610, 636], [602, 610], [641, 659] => -0.65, 22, 21.9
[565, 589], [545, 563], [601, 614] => 0.76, 22.8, 22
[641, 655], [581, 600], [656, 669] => -0.44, 21.6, 21.4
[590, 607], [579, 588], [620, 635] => 0.45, 21.7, 22.6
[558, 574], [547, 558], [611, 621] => 0.59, 23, 22.5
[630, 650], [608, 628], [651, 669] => -0.46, 22.4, 21.5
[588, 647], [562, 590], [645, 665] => -1.20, 21.8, 21.6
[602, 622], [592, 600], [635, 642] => -0.91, 20.8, 22.2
